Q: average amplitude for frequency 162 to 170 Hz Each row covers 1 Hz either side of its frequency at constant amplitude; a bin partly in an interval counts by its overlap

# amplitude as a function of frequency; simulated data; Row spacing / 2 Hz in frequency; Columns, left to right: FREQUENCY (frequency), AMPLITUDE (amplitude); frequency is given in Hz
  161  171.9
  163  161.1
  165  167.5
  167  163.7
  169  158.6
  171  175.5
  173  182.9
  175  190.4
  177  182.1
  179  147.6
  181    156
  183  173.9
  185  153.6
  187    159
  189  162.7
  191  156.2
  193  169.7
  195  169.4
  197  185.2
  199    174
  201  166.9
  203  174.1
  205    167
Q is 163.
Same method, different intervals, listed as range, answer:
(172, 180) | 176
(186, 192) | 159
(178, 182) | 152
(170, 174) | 179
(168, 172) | 167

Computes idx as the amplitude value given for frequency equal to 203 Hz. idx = 174.1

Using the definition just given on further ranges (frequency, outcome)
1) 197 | 185.2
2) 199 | 174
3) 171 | 175.5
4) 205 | 167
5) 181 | 156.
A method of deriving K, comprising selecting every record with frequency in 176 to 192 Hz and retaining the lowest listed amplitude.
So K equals 147.6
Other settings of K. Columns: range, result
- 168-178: 158.6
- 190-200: 156.2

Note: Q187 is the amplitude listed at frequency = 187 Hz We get 159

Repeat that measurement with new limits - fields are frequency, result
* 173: 182.9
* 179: 147.6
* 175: 190.4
